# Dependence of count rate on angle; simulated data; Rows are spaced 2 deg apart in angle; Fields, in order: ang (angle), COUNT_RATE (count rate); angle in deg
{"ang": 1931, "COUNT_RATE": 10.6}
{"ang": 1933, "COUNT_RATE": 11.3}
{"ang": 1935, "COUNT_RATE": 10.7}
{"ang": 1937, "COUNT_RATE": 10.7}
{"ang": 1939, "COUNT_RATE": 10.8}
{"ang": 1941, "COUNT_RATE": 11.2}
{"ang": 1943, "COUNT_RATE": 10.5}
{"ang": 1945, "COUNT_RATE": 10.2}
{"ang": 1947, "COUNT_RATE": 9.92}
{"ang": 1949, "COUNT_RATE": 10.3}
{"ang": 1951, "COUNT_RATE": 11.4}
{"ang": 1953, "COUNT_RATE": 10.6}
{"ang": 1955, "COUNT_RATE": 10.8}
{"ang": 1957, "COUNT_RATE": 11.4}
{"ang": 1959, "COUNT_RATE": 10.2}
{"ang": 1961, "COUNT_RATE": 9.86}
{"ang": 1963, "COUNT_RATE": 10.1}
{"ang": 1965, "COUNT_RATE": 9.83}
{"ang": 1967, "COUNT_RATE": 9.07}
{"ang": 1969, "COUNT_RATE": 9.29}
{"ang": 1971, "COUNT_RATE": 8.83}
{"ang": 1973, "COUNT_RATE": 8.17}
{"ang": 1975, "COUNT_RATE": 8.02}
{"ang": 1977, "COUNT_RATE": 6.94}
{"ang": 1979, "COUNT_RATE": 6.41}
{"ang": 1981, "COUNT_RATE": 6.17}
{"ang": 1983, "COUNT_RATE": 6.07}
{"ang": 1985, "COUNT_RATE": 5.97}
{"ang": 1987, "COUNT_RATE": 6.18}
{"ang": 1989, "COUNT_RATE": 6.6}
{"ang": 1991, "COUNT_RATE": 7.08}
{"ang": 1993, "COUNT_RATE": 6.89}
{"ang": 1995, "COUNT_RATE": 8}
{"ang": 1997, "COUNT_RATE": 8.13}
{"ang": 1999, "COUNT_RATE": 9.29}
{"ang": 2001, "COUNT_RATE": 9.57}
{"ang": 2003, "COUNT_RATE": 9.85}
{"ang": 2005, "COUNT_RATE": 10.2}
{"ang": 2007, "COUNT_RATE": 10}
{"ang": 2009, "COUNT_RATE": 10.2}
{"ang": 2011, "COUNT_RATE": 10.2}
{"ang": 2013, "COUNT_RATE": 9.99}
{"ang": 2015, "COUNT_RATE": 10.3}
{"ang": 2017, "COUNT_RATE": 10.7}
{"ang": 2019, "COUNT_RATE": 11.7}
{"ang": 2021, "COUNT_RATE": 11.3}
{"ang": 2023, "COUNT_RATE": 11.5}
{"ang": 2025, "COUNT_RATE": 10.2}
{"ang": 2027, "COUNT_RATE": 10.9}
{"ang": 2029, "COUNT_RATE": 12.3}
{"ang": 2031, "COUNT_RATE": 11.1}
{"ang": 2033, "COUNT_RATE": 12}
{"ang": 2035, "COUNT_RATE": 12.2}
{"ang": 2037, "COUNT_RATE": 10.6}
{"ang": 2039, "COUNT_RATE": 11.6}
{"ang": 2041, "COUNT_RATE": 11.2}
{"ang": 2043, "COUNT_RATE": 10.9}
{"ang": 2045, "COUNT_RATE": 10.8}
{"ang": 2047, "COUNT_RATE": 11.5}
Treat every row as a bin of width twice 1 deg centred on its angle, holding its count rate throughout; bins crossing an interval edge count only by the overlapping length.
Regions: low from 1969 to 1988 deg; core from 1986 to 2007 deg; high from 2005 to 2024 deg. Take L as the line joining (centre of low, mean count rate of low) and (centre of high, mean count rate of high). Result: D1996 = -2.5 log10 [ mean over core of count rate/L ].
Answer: 0.083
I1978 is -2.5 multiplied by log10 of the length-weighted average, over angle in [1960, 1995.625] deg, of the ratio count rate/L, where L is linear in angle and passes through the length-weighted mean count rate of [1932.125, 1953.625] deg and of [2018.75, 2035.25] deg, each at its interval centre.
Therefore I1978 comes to 0.38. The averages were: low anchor 10.7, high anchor 11.4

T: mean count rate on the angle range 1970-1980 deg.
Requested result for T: 7.67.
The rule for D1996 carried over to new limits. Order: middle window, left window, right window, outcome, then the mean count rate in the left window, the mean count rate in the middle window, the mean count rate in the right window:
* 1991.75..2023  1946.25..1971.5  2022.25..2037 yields 0.13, 10.2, 9.79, 11.4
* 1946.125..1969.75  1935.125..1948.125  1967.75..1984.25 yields -0.13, 10.6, 10.2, 7.49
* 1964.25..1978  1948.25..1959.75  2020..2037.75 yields 0.26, 10.8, 8.57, 11.4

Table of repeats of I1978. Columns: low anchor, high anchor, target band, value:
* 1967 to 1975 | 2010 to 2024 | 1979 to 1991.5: 0.43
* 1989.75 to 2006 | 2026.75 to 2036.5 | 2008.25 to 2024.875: -0.04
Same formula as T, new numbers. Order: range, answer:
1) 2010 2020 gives 10.6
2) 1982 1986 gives 6.02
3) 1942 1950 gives 10.2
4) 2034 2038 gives 11.4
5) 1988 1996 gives 7.14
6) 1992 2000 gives 8.08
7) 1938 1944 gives 10.8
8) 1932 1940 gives 10.9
